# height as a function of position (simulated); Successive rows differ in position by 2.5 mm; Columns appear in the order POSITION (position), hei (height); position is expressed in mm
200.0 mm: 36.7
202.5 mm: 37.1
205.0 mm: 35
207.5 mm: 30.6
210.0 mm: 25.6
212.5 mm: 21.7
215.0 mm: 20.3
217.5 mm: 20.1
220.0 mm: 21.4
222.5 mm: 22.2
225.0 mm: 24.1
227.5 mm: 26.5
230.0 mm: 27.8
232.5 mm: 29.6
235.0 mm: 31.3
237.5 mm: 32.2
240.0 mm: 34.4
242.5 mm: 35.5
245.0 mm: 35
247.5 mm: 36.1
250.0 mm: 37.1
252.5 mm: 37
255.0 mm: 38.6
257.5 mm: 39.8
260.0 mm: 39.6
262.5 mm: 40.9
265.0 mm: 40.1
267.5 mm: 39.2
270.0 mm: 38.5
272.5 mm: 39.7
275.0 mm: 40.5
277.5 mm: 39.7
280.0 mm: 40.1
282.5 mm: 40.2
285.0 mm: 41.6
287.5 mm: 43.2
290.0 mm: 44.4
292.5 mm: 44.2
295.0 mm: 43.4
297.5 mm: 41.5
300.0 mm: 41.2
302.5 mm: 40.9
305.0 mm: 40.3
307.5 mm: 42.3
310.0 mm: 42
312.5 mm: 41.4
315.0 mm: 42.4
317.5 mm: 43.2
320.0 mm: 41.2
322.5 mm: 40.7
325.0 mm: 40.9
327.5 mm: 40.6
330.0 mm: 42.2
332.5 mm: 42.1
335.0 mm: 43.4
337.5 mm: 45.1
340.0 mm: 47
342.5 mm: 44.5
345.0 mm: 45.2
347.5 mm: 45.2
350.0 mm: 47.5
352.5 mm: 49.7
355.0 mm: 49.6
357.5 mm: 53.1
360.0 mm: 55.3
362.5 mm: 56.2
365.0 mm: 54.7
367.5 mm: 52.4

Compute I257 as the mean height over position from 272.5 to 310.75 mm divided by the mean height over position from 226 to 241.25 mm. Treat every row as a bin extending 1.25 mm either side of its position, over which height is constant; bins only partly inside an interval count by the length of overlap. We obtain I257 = 1.38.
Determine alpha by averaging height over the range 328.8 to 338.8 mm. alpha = 43.2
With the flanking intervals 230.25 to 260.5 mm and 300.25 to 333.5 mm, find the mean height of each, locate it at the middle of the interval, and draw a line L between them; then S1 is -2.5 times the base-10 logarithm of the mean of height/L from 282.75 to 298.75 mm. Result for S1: -0.10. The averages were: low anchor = 35.2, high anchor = 41.5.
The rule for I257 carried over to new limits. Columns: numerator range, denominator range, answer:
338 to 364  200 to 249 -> 1.70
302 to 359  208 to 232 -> 1.86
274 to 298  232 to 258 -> 1.19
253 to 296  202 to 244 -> 1.46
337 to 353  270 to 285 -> 1.15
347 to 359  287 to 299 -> 1.14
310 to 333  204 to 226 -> 1.70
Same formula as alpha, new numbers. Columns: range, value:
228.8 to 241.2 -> 31.1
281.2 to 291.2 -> 42.3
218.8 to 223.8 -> 21.8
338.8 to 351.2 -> 45.9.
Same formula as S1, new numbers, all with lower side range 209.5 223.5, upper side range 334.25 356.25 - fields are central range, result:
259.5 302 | -0.21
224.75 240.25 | -0.19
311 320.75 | -0.03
